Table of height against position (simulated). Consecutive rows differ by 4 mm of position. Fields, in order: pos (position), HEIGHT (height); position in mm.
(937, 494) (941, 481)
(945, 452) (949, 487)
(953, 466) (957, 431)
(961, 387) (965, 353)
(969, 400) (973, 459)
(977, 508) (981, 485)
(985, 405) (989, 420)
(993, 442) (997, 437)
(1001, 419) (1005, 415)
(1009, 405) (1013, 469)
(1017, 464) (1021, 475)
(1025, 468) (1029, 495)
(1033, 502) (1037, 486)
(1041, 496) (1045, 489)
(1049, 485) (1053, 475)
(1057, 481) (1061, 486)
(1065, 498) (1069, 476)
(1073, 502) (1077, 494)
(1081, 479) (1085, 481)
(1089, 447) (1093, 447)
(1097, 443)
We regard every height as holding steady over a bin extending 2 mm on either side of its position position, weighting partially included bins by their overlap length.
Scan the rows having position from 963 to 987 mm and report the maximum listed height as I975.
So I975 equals 508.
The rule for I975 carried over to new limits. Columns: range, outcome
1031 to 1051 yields 502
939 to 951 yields 487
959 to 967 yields 387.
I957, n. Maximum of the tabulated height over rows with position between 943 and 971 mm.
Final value 487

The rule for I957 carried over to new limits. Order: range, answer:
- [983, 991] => 420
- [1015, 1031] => 495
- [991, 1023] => 475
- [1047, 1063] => 486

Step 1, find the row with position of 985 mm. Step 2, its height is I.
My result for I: 405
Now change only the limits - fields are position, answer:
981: 485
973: 459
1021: 475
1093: 447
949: 487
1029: 495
